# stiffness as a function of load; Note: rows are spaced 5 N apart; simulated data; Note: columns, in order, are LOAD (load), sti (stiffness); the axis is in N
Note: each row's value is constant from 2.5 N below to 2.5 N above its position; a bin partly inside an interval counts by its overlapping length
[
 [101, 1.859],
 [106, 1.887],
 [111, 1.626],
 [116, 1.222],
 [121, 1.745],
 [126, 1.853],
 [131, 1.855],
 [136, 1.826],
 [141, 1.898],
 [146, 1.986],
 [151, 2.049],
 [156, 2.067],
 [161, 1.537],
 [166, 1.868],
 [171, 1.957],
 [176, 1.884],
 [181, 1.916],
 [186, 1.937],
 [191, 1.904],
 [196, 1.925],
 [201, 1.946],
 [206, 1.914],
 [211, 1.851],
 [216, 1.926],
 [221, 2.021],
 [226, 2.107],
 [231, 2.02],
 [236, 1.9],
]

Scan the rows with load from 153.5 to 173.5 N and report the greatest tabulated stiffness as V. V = 2.067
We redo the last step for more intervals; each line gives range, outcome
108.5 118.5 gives 1.626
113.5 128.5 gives 1.853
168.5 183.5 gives 1.957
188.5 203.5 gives 1.946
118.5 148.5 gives 1.986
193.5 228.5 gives 2.107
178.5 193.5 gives 1.937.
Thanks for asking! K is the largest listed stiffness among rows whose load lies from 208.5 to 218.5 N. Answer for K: 1.926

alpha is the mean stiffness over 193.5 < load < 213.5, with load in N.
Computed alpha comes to 1.91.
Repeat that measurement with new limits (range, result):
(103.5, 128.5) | 1.67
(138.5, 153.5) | 1.98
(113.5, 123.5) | 1.48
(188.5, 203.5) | 1.93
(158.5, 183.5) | 1.83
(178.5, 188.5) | 1.93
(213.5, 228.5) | 2.02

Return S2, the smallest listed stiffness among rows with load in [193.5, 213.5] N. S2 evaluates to 1.851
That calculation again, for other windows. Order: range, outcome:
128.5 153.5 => 1.826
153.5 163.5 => 1.537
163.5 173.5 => 1.868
